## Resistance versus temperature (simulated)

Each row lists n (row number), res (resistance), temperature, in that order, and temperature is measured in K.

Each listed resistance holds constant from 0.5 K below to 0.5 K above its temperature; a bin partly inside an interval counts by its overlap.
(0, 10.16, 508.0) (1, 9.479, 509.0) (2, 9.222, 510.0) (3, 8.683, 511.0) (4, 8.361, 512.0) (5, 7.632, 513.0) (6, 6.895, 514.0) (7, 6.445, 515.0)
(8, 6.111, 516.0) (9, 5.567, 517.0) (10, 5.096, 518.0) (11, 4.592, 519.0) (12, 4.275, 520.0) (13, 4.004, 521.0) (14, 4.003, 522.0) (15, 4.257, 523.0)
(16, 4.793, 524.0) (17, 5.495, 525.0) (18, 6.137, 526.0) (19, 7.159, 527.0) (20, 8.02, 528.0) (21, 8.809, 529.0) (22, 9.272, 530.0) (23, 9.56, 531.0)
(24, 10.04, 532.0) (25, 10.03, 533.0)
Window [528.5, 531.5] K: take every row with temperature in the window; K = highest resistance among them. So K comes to 9.56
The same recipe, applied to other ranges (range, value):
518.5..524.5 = 4.793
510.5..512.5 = 8.683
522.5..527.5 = 7.159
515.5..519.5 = 6.111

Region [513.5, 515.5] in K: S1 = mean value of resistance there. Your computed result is 6.67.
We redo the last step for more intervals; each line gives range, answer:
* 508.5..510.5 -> 9.35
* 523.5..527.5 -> 5.9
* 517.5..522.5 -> 4.39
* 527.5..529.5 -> 8.41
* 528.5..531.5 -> 9.21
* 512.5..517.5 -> 6.53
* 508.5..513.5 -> 8.68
